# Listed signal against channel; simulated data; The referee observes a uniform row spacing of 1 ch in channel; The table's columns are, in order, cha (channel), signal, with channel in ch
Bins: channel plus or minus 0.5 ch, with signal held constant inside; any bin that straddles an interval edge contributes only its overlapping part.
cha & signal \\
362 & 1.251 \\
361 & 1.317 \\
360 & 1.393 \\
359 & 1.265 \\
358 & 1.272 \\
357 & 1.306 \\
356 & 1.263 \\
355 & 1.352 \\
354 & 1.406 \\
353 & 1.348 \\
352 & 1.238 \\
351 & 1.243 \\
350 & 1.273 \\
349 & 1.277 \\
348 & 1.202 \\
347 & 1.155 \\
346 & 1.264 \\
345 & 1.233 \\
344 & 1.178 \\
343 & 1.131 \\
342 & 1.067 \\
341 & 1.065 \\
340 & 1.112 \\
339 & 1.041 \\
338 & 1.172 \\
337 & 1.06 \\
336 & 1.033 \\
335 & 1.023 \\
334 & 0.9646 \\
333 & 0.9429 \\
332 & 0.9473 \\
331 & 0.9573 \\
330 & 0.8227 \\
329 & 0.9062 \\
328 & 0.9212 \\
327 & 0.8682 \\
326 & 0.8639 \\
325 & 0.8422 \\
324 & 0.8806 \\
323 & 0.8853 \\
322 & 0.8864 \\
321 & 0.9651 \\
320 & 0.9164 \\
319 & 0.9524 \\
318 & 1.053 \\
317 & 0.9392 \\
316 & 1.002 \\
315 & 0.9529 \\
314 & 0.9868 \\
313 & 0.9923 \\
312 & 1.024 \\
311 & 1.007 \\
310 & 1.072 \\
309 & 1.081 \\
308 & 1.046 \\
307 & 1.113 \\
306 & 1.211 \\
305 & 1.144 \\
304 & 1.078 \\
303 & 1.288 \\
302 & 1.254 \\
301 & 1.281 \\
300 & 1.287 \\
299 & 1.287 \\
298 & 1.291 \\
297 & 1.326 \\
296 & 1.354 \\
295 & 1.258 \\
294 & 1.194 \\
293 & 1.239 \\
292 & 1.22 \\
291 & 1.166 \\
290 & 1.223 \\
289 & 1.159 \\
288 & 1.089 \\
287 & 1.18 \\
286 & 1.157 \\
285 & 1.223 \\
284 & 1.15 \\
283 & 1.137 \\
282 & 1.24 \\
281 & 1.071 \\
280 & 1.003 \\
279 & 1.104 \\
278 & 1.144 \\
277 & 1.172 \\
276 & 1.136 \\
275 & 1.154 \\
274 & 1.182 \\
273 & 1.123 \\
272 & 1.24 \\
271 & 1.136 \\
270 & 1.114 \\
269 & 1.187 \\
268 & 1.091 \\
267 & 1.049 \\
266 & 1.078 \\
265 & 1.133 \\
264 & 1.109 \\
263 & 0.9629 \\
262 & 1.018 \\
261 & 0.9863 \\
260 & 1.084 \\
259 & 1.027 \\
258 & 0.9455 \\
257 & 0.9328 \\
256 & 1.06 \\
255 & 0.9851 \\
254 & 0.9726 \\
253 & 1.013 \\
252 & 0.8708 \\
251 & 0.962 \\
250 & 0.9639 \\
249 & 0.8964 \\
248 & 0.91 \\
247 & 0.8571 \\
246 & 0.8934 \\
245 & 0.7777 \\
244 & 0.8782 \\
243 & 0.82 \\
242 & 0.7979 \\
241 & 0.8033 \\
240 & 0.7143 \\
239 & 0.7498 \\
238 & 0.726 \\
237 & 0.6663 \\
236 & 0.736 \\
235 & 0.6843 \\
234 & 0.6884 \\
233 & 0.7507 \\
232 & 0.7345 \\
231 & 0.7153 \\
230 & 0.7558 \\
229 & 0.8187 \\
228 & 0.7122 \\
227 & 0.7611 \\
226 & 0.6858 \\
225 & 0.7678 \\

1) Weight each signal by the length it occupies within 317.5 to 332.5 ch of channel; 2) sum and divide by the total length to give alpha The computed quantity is 0.911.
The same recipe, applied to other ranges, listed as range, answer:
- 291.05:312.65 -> 1.19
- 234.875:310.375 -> 1.06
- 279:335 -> 1.08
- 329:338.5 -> 0.987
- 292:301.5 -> 1.28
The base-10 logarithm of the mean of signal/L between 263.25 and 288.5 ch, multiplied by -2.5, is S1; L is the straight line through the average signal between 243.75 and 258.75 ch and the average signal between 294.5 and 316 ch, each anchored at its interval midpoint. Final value -0.10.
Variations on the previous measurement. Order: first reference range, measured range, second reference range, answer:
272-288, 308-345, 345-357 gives 0.24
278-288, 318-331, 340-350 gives 0.28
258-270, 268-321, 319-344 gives -0.12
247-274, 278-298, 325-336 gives -0.20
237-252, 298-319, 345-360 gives -0.01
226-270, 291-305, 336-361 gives -0.19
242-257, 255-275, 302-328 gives -0.15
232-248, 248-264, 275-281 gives -0.07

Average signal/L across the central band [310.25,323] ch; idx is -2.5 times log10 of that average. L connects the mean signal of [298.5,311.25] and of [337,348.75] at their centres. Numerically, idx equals 0.19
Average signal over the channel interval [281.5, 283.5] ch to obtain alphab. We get 1.19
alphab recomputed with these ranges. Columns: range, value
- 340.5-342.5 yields 1.07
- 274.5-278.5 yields 1.15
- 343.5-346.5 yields 1.22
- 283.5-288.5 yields 1.16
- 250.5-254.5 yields 0.955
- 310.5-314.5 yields 1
